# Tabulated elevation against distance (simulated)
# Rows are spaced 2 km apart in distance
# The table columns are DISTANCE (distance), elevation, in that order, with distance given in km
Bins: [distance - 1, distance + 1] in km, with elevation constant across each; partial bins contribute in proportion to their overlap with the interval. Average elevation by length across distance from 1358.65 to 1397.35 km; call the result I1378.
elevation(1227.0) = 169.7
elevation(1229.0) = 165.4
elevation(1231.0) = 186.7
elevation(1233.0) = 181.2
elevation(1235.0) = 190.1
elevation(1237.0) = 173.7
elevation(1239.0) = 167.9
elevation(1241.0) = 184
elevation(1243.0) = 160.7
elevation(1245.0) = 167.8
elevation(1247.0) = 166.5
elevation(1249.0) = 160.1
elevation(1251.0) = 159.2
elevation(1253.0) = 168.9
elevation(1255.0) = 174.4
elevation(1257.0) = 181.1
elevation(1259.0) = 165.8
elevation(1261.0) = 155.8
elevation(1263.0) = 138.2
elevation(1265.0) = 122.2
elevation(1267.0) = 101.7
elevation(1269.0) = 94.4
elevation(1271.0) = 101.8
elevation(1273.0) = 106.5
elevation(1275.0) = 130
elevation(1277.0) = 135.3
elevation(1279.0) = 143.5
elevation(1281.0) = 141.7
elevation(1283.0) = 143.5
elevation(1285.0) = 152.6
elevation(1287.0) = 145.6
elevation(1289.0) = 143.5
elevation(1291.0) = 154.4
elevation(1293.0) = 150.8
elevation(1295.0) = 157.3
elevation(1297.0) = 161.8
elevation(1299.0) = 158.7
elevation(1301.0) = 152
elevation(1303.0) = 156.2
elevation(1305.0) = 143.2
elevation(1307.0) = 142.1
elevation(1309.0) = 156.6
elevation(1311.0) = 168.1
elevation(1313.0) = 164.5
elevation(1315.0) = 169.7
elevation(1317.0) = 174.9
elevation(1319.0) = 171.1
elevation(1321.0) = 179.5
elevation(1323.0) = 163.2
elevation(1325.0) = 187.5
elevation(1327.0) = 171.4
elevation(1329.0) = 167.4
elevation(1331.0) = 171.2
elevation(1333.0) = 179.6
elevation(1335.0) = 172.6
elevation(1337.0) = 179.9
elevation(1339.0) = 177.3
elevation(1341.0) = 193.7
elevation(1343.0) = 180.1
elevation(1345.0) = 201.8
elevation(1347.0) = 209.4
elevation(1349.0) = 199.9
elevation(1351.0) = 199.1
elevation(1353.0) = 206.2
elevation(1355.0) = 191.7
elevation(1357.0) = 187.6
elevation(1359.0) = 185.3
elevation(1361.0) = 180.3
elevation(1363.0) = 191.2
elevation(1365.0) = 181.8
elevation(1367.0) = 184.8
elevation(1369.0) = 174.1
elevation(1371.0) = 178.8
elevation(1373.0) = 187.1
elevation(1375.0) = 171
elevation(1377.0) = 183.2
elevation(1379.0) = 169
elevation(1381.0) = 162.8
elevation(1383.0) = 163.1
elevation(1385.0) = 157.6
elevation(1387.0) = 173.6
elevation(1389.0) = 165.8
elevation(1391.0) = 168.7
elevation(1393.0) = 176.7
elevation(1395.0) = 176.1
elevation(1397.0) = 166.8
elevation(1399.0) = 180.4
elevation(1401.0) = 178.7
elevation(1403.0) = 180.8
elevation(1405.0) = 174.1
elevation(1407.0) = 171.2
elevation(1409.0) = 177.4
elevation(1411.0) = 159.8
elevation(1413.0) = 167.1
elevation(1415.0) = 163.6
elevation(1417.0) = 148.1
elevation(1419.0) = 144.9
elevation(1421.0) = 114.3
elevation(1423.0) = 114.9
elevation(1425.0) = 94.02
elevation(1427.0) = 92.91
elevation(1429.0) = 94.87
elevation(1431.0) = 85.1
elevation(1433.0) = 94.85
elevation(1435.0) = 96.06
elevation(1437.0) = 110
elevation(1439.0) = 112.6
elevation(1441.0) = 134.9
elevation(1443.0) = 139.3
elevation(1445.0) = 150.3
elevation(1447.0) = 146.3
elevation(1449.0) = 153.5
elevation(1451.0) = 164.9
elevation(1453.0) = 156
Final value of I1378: 175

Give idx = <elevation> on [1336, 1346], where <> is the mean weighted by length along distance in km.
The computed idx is 187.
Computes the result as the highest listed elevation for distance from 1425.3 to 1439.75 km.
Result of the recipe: 112.6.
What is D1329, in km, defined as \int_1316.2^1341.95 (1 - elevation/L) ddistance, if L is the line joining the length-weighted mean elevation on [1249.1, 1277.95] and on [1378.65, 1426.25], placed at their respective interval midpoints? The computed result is -4.7 km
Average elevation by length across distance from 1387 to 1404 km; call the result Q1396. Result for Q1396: 174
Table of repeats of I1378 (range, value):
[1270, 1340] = 156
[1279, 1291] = 146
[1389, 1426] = 159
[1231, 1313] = 152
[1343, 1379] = 188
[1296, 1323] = 161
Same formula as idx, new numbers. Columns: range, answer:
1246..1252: 162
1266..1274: 101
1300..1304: 154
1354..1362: 186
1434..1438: 103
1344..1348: 206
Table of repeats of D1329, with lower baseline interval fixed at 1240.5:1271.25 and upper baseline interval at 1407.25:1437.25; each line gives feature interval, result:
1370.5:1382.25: -3.8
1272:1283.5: 1.1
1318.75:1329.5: -2.6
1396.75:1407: -3.8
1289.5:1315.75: -2.3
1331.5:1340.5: -2.6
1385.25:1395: -3.0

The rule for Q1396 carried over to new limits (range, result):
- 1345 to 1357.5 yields 200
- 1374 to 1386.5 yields 168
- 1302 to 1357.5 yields 177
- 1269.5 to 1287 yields 132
